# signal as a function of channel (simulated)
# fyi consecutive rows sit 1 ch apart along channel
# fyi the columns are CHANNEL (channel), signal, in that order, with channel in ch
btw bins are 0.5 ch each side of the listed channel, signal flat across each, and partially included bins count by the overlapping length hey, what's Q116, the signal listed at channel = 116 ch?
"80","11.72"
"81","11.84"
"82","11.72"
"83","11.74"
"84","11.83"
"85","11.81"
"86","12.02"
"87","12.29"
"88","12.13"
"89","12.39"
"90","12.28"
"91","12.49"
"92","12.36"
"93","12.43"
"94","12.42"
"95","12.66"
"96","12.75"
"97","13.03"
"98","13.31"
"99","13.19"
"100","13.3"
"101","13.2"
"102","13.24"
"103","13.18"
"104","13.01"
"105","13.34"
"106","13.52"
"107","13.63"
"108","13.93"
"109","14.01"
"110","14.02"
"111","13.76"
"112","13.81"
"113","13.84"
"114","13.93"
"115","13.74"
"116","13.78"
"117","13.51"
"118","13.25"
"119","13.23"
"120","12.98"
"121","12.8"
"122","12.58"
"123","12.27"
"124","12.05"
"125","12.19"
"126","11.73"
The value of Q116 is 13.78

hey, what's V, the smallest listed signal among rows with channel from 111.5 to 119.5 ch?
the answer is 13.23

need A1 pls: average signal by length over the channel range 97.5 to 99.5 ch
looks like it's 13.2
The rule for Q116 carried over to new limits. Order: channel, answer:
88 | 12.13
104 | 13.01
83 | 11.74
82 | 11.72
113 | 13.84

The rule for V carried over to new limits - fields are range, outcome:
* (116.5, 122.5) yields 12.58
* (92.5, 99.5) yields 12.42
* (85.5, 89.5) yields 12.02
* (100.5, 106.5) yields 13.01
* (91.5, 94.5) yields 12.36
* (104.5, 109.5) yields 13.34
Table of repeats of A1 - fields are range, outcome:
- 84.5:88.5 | 12.1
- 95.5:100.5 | 13.1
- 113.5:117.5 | 13.7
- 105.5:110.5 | 13.8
